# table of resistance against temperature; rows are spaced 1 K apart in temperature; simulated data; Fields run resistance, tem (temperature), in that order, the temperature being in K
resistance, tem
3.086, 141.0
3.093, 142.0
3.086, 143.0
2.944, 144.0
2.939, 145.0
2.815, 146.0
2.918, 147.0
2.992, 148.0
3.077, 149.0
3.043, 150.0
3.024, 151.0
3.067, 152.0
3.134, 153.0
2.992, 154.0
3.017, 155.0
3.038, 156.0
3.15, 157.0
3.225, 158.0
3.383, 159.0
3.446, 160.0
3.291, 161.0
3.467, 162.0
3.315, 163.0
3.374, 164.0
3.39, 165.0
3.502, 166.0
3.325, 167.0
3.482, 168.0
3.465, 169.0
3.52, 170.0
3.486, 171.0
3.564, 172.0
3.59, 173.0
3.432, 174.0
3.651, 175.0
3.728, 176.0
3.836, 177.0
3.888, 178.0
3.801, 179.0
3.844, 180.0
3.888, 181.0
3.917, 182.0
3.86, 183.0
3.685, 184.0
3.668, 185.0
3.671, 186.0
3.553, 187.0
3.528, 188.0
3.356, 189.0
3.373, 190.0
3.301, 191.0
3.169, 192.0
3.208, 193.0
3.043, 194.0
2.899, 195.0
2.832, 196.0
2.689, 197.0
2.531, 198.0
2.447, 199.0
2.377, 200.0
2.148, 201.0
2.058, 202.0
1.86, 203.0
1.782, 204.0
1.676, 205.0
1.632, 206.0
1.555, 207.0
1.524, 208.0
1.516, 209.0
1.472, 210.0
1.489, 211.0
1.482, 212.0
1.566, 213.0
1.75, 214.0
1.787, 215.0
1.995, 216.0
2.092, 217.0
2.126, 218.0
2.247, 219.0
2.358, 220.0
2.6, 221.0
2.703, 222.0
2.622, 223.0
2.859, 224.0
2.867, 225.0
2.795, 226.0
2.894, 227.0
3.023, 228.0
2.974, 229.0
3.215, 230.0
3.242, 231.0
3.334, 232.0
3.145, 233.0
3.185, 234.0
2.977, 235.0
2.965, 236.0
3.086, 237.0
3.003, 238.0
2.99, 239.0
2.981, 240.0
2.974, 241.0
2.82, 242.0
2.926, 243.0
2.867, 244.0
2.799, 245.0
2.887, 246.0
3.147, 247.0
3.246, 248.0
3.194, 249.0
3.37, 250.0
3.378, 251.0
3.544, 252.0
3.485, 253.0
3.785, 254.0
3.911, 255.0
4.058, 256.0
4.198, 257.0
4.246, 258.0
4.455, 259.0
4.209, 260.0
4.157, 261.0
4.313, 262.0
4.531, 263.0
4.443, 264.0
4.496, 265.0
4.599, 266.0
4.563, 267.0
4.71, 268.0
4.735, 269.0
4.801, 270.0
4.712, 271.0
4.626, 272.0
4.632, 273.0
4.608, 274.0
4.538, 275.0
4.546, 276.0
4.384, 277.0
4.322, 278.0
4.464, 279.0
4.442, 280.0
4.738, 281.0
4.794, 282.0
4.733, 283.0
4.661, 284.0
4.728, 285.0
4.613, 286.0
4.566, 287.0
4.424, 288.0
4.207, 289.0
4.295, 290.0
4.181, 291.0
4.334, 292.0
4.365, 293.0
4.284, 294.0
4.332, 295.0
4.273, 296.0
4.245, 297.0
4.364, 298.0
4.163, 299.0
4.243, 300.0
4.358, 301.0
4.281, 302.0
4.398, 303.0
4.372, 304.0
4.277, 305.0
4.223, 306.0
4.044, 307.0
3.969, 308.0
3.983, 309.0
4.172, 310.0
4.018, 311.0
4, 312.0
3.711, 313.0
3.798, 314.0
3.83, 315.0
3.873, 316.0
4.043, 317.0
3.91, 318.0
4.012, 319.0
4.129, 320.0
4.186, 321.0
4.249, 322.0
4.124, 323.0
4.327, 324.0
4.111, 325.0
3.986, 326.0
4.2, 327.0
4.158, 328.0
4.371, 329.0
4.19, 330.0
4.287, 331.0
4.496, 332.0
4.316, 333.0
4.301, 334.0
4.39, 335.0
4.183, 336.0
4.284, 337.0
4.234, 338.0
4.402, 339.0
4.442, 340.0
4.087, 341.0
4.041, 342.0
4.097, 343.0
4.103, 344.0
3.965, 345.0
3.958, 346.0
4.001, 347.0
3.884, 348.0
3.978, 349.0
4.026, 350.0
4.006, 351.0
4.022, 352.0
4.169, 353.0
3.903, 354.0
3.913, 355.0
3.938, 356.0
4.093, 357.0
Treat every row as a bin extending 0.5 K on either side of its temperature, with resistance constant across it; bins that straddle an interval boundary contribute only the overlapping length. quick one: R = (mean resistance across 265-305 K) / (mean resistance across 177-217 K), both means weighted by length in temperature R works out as 1.7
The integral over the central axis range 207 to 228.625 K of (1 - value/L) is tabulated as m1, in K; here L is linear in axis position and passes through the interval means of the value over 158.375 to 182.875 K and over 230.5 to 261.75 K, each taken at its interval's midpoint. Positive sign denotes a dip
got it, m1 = 8.0 K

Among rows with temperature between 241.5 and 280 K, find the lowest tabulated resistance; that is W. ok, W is 2.799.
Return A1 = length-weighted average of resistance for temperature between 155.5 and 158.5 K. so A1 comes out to 3.14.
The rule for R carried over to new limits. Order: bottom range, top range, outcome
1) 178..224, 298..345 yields 1.59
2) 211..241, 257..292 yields 1.71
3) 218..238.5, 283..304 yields 1.52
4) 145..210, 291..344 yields 1.36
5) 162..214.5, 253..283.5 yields 1.51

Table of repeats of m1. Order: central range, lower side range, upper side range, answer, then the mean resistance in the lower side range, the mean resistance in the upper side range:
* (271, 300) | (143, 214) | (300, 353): -4.92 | 2.99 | 4.13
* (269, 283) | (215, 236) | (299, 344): -4.45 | 2.74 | 4.16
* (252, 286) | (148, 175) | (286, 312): -3.20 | 3.3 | 4.26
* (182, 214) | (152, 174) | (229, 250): 6.59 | 3.34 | 3.06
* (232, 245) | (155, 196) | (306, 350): 2.56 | 3.47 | 4.11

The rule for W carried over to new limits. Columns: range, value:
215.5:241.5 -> 1.995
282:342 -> 3.711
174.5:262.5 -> 1.472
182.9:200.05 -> 2.377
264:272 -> 4.443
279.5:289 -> 4.207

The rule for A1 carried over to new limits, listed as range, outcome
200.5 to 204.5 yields 1.96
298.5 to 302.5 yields 4.26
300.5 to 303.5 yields 4.35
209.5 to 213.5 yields 1.5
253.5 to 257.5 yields 3.99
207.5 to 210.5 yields 1.5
